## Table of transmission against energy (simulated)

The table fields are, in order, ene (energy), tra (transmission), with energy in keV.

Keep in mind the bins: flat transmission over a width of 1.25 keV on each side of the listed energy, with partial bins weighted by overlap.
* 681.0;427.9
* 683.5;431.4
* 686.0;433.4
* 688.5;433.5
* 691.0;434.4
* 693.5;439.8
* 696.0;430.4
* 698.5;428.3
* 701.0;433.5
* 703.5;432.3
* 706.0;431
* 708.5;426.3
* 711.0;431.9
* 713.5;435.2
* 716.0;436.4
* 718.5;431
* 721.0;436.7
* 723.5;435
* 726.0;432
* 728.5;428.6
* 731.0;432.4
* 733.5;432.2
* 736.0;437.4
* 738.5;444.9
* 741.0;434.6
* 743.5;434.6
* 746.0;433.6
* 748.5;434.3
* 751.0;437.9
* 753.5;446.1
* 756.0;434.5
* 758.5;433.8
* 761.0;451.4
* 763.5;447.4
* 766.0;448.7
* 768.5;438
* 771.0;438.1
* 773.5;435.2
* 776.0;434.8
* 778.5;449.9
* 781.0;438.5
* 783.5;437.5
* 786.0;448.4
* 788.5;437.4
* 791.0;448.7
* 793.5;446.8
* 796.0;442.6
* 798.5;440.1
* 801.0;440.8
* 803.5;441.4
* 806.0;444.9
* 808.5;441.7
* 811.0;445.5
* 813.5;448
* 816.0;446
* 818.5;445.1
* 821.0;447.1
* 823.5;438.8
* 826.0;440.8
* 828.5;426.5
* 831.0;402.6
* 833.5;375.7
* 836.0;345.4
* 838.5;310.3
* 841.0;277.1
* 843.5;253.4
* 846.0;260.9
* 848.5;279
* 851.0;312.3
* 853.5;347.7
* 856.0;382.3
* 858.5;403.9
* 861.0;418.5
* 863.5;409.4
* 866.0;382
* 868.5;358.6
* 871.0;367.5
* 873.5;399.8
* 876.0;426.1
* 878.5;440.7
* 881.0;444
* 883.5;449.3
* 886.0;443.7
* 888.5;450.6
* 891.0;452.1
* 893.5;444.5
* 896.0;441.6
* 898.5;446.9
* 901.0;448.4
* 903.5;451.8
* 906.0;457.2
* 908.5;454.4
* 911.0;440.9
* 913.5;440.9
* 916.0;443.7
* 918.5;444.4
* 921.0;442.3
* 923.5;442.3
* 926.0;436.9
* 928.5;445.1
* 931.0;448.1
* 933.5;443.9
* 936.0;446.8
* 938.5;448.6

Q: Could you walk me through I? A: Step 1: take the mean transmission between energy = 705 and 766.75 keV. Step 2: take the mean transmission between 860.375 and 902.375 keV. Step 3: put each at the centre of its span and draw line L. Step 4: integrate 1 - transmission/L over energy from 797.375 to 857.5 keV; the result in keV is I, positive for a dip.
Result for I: 5.9 keV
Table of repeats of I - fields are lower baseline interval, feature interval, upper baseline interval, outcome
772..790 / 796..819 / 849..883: -1.0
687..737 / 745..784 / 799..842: -1.5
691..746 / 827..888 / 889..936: 9.6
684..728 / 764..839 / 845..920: -1.9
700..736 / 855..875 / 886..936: 2.4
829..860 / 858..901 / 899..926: -3.6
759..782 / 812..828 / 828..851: -4.0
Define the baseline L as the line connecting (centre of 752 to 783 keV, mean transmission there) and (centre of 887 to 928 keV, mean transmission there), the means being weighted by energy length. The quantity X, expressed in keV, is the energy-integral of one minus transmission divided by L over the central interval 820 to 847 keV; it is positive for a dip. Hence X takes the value 5.0 keV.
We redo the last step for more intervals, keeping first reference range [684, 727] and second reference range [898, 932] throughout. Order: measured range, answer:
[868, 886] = 1.09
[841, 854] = 4.58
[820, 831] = 0.16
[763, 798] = -0.36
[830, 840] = 1.94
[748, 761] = -0.08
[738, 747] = -0.02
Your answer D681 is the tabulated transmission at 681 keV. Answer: 427.9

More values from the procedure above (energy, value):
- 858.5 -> 403.9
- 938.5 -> 448.6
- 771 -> 438.1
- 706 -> 431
